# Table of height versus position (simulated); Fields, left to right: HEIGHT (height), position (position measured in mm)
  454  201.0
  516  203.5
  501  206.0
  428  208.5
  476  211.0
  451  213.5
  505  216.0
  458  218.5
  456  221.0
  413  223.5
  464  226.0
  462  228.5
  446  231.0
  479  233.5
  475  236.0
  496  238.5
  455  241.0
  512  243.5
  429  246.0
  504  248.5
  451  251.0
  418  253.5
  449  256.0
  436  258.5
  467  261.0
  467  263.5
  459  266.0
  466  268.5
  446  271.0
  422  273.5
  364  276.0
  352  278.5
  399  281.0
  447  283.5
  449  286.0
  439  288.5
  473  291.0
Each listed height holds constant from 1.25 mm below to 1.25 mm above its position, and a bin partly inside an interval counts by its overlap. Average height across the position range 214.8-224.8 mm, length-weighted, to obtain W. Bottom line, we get 458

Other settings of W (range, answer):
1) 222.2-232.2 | 446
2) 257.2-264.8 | 457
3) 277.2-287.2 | 411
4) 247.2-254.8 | 457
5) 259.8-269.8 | 465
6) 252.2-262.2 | 442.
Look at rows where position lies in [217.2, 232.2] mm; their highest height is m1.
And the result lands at 464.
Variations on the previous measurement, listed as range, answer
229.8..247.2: 512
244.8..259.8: 504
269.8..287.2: 449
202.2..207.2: 516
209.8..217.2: 505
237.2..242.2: 496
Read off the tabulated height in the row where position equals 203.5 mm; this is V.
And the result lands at 516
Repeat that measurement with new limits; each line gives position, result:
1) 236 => 475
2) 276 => 364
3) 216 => 505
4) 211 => 476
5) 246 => 429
